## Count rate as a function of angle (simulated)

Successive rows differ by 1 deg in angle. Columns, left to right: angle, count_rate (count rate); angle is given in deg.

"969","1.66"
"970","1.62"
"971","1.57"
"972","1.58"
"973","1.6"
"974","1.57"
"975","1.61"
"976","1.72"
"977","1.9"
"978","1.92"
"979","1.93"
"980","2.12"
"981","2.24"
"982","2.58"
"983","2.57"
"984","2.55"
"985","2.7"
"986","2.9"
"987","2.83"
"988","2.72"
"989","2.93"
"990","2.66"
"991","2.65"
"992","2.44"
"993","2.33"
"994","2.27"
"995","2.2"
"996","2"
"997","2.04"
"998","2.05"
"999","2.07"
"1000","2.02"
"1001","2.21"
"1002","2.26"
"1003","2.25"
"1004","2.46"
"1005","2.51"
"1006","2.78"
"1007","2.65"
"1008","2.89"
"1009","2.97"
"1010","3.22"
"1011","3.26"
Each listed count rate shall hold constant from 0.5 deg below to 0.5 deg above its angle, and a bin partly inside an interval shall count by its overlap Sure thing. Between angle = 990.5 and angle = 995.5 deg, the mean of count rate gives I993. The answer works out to 2.38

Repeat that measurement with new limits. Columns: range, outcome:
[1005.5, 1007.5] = 2.71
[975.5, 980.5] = 1.92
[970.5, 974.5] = 1.58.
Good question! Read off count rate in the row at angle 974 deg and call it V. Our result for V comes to 1.57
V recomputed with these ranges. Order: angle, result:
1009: 2.97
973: 1.6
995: 2.2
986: 2.9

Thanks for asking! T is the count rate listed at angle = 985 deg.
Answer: 2.7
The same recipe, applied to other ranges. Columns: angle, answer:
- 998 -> 2.05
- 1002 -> 2.26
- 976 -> 1.72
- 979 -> 1.93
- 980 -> 2.12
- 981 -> 2.24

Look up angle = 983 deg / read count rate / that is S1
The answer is 2.57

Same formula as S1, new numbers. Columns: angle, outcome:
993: 2.33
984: 2.55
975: 1.61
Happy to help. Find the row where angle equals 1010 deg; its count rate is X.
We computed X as 3.22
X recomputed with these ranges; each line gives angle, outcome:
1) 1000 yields 2.02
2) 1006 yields 2.78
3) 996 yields 2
